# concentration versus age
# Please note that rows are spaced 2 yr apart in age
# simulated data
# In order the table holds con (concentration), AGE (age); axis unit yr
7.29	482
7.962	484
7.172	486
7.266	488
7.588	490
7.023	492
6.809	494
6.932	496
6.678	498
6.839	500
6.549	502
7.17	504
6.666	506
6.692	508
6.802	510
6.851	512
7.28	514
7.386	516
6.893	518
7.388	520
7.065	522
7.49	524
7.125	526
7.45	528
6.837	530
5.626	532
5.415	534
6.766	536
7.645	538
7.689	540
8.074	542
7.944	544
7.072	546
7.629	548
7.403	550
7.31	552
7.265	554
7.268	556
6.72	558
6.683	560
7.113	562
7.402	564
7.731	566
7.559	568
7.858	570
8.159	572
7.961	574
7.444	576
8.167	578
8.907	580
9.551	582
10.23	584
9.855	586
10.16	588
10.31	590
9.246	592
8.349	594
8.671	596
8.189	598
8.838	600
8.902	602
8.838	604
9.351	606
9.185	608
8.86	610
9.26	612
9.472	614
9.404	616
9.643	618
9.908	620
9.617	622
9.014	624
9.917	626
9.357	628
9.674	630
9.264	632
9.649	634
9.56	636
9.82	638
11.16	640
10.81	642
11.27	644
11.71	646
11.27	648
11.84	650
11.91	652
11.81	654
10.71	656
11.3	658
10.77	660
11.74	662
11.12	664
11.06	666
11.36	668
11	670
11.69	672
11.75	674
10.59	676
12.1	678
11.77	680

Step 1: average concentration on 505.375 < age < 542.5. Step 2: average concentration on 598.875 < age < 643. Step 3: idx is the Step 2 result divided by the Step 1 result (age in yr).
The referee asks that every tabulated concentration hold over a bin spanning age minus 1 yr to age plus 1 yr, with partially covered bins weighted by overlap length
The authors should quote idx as 1.36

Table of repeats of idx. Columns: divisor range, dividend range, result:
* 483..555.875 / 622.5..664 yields 1.50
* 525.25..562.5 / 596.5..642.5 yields 1.33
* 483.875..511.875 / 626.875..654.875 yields 1.53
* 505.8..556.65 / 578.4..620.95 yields 1.30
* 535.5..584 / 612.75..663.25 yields 1.35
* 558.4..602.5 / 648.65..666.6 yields 1.34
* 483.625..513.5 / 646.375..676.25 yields 1.63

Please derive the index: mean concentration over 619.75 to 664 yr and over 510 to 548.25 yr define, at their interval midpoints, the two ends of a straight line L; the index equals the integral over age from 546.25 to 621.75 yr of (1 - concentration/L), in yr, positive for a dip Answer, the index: 2.7 yr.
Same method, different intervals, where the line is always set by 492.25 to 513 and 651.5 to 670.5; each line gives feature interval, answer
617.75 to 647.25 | 1.2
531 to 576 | 5.2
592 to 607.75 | 1.3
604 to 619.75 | 0.9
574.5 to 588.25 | -0.1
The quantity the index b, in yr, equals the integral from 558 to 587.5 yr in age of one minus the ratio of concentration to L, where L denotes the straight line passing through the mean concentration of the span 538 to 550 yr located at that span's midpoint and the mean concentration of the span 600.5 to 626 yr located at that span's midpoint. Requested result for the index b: 0.66 yr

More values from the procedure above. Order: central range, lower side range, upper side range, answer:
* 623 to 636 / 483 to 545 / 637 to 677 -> 1.2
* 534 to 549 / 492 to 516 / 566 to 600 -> 0.7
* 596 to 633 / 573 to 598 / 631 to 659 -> 2.5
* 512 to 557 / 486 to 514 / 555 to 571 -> -0.3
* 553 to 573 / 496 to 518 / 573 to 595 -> 2.7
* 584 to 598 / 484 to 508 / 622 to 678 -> -0.1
